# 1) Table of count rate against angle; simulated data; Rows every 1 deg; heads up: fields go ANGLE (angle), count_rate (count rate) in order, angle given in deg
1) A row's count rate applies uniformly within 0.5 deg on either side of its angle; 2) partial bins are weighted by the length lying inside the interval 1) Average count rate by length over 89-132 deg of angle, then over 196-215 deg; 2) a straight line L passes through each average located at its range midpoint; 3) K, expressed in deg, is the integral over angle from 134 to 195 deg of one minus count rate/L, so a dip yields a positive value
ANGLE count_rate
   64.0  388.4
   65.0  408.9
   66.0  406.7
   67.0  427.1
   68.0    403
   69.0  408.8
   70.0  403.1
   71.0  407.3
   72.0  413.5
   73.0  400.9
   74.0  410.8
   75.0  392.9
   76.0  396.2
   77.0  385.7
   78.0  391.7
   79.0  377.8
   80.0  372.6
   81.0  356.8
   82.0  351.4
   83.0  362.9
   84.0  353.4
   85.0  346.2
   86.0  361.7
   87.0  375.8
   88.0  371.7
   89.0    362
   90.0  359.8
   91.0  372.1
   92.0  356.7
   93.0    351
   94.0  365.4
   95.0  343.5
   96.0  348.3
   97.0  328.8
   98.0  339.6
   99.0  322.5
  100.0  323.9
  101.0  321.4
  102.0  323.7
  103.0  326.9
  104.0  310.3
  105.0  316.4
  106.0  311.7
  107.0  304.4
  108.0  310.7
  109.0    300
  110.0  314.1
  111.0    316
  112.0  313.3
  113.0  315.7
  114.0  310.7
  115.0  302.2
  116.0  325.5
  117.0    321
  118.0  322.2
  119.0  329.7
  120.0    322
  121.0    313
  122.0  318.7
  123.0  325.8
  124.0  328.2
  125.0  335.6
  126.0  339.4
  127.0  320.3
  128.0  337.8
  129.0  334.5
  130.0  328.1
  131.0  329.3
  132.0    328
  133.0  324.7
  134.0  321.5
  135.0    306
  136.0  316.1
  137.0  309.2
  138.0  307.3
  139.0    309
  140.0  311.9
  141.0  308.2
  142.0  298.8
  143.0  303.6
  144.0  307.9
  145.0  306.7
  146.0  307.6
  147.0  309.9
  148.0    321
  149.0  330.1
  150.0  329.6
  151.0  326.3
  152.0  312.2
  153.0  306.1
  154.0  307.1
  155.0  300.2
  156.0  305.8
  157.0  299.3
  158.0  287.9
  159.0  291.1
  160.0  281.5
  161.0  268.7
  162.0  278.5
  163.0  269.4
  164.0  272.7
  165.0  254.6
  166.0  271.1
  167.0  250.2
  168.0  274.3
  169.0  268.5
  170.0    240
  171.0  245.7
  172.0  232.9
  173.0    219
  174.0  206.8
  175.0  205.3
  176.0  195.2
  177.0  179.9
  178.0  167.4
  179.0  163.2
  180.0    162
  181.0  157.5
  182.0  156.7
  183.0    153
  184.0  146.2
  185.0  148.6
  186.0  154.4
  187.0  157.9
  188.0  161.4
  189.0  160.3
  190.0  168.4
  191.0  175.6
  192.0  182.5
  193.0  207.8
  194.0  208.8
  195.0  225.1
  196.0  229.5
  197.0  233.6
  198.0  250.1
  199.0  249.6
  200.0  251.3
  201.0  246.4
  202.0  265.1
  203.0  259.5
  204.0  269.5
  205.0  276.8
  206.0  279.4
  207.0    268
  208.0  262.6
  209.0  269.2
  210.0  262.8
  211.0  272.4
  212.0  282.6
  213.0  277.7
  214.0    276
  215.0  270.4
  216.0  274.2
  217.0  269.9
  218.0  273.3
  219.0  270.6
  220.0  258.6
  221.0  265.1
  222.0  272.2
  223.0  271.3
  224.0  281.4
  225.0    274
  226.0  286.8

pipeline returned 9.0 deg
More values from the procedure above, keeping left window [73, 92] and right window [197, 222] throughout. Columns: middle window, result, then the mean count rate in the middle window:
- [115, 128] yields 0.6 deg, 325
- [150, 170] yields 1.5 deg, 286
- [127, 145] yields 0.6 deg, 316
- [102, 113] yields 1.2 deg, 313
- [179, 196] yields 6.7 deg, 172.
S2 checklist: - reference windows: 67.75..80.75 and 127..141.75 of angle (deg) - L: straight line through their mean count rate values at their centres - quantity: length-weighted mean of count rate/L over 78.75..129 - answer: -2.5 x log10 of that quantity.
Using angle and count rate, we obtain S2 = 0.074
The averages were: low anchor 396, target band 335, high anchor 319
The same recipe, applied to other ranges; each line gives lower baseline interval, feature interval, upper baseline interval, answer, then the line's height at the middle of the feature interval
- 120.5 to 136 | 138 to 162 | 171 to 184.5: -0.17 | 263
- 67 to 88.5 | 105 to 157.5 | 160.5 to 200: -0.09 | 293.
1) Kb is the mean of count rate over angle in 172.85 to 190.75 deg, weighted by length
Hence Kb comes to 169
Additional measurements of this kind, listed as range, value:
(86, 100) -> 353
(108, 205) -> 269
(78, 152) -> 329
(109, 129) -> 321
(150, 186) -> 240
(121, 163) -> 312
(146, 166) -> 297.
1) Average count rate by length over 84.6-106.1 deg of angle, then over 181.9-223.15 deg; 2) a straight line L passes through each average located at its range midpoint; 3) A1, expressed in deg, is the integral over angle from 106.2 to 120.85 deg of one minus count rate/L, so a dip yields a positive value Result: 0.4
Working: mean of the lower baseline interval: 343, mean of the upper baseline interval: 234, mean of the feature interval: 315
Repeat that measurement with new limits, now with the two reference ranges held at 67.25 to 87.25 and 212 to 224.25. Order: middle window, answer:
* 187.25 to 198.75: 3.6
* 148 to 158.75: 0.4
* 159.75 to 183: 6.4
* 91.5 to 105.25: 1.2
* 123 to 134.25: 0.4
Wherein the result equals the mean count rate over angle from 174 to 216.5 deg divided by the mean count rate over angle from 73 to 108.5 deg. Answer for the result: 0.62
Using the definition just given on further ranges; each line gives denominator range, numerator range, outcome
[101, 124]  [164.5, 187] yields 0.64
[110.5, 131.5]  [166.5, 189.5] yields 0.59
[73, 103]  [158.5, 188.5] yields 0.60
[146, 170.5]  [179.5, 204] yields 0.68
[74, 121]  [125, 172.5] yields 0.88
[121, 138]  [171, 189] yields 0.54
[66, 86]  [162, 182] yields 0.57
